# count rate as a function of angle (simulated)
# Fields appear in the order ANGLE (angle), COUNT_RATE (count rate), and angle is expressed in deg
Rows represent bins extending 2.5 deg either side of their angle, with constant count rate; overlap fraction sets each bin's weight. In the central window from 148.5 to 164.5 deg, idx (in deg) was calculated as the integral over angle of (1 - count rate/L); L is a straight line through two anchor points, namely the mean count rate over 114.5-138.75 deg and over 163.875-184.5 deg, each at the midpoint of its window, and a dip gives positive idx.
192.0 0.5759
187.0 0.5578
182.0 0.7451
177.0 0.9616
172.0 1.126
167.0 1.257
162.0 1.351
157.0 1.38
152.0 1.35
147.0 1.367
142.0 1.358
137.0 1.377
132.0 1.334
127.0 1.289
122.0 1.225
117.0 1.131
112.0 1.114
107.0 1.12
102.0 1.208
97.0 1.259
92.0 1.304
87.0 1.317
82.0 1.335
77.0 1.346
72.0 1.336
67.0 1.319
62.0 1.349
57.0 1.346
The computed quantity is -3.4 deg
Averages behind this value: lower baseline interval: 1.27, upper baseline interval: 1.03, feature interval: 1.36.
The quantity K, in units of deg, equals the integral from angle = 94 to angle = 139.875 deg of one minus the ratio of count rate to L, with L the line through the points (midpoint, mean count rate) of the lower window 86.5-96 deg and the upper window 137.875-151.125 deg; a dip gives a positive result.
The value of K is 3.5 deg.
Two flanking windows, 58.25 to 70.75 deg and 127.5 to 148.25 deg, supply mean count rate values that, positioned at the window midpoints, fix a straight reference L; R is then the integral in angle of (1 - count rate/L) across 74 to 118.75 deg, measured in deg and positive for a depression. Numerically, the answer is 3.4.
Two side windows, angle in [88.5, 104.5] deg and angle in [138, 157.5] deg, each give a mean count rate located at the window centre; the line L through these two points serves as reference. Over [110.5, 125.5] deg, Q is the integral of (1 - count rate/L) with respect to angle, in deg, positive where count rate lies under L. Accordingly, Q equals 1.6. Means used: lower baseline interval 1.26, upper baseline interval 1.36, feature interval 1.17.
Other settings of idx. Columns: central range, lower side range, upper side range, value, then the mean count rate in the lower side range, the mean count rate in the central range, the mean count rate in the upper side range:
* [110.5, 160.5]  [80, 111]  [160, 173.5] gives -1.9 deg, 1.25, 1.3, 1.25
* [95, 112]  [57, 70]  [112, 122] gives 0.2 deg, 1.34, 1.18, 1.15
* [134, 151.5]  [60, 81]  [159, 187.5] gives -3.7 deg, 1.34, 1.36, 1.04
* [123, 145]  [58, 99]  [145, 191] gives -2.7 deg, 1.32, 1.33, 1.1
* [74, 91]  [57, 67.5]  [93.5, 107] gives -0.7 deg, 1.34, 1.33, 1.22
